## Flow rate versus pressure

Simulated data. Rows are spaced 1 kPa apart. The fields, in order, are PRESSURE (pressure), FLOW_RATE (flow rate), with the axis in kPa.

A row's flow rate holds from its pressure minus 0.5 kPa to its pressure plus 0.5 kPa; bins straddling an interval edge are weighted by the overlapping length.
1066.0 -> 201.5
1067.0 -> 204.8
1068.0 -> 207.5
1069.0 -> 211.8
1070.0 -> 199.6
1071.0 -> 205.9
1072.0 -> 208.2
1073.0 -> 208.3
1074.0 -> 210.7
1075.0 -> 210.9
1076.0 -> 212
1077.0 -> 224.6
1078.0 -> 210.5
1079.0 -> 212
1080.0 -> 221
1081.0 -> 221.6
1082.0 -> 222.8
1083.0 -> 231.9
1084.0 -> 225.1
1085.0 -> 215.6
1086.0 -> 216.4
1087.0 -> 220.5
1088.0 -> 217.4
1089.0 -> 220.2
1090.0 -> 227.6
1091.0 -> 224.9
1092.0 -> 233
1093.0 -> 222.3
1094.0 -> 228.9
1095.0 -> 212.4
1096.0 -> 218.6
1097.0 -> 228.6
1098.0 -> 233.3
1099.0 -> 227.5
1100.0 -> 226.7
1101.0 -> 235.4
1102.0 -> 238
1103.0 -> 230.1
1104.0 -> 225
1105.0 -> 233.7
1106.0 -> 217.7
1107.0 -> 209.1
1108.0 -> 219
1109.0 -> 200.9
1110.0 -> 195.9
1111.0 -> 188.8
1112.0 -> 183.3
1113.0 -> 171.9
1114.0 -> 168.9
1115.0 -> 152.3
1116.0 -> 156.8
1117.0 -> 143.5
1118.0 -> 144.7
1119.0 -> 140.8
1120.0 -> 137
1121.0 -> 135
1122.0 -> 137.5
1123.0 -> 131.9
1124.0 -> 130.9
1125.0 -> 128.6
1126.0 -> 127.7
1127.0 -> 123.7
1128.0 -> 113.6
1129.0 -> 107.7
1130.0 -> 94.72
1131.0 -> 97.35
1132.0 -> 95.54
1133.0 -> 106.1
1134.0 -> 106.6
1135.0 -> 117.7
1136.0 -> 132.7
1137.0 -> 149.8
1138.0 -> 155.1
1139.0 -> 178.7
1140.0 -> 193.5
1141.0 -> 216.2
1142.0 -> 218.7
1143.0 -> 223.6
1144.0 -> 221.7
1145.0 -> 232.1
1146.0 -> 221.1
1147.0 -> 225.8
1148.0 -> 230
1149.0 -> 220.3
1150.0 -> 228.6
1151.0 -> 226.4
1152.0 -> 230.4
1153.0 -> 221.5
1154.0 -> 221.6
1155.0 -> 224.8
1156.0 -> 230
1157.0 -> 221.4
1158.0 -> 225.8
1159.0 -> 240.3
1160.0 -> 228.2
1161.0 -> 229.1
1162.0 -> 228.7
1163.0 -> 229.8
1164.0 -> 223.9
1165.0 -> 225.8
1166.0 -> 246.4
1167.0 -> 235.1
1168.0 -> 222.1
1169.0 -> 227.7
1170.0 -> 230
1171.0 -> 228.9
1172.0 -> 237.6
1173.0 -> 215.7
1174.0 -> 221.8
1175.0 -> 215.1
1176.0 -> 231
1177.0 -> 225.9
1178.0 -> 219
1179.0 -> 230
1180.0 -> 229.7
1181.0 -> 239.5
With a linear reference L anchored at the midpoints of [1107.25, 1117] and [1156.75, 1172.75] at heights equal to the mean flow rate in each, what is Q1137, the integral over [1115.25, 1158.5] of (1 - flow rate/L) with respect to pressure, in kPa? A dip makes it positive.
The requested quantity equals 7.5 kPa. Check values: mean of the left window 181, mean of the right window 230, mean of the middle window 170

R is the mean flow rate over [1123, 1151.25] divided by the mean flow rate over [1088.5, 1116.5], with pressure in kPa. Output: 0.8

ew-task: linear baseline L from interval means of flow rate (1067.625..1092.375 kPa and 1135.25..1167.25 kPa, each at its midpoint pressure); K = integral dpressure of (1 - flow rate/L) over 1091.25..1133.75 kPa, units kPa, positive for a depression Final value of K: 8.1 kPa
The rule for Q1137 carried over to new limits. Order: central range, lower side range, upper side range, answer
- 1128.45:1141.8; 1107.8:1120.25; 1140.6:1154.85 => 4.5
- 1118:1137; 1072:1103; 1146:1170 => 8.7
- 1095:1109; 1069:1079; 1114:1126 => -4.8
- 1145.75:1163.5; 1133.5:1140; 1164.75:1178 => -3.8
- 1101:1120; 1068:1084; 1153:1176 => 2.6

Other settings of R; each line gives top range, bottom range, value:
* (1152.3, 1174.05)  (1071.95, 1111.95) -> 1.04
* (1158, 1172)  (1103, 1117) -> 1.19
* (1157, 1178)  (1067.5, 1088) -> 1.06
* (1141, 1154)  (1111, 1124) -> 1.49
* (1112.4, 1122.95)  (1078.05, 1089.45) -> 0.67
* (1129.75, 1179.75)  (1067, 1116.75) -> 0.97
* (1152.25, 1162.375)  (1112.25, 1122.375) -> 1.52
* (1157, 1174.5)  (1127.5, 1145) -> 1.51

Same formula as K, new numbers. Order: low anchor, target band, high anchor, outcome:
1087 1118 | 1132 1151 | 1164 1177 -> 2.92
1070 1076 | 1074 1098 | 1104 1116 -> -2.07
